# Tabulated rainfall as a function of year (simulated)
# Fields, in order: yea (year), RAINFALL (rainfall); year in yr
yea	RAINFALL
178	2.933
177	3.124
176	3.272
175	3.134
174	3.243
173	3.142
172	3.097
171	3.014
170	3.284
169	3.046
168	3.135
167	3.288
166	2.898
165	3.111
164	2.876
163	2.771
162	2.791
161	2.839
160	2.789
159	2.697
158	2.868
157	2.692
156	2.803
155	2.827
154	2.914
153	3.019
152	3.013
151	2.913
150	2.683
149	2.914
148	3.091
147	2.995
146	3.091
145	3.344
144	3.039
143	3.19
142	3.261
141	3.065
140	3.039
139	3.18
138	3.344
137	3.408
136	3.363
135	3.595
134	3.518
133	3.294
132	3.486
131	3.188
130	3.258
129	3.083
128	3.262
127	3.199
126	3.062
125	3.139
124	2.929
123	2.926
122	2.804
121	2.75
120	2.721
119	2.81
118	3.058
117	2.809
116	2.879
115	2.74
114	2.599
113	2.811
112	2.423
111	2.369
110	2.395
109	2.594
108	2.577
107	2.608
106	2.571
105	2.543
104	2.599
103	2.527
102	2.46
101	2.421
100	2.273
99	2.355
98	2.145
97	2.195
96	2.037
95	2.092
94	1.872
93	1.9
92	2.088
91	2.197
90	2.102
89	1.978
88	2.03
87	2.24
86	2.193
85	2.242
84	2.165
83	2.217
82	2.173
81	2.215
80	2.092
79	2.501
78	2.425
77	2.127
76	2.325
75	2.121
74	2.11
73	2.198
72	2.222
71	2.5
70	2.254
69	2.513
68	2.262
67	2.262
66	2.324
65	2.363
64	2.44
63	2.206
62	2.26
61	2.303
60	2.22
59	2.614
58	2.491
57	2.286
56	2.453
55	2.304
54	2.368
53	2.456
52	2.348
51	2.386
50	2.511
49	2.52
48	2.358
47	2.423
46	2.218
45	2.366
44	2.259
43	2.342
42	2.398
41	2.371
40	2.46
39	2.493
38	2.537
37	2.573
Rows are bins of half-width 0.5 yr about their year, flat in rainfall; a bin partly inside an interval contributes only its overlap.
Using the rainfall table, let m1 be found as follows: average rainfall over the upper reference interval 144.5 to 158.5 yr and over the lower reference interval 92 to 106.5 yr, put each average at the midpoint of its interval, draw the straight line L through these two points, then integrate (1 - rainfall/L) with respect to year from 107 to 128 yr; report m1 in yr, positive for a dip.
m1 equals -2.3 yr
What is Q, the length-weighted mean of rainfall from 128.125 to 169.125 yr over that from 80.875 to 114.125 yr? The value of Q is 1.34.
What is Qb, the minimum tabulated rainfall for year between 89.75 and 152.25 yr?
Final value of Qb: 1.872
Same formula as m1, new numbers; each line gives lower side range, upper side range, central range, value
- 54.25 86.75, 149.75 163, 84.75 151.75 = -3.6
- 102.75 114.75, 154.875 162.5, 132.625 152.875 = -3.4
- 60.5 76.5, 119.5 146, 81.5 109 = 4.2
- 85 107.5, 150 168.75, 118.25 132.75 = -2.8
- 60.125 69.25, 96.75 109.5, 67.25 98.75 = 2.6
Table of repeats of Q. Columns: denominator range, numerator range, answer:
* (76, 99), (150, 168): 1.34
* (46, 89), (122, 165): 1.33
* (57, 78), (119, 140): 1.37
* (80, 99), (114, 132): 1.41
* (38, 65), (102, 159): 1.24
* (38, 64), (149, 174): 1.24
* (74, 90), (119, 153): 1.42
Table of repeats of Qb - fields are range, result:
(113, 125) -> 2.599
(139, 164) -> 2.683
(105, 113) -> 2.369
